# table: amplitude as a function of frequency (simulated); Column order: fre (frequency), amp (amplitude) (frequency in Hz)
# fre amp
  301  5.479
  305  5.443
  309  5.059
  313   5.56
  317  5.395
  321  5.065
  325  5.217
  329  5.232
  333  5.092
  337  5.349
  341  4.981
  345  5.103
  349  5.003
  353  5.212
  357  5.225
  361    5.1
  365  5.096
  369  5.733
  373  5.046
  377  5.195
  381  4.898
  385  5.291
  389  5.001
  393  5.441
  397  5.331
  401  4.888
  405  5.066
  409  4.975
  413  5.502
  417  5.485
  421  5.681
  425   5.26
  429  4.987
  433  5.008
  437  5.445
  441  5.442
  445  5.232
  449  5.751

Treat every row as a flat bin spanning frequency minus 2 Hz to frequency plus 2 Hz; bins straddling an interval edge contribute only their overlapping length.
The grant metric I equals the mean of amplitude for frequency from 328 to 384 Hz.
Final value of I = 5.16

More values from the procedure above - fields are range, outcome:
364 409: 5.17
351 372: 5.26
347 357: 5.13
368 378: 5.3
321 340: 5.19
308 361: 5.19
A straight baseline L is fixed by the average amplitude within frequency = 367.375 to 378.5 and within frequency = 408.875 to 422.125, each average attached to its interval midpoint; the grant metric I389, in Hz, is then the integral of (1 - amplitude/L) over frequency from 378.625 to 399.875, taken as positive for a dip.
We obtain 0.8 Hz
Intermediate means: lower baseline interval 5.32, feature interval 5.18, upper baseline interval 5.45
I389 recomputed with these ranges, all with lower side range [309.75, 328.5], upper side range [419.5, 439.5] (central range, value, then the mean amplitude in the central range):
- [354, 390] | 0.7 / 5.18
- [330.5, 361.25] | 0.8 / 5.14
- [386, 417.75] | 0.4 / 5.2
